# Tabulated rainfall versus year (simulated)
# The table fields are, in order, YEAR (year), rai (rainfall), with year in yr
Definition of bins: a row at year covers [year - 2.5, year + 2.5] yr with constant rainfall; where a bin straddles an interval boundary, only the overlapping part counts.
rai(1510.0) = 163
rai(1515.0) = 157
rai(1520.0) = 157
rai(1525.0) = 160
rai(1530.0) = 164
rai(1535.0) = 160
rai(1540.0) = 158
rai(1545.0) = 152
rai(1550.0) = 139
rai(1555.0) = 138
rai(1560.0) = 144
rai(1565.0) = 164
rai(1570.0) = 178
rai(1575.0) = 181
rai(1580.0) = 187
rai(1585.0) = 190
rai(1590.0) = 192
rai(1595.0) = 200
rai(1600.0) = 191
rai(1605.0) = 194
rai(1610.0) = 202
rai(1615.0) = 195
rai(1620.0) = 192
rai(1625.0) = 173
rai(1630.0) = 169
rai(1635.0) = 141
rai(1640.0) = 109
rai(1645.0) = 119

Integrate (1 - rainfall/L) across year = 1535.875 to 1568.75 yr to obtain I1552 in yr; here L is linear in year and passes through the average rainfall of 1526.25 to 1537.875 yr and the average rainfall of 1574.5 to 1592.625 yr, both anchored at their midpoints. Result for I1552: 4.1 yr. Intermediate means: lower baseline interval 162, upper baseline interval 188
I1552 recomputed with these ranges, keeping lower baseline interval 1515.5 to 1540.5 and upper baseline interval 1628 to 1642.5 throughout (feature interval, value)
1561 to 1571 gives -0.90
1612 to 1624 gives -4.16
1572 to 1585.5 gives -3.19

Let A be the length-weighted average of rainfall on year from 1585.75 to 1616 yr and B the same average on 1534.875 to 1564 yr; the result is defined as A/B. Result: 1.32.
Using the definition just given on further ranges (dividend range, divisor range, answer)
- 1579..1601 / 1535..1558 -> 1.30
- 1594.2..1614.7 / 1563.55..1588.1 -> 1.08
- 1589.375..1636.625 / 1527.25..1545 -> 1.16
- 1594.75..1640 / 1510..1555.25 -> 1.15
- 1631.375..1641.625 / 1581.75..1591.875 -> 0.69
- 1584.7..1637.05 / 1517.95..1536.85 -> 1.16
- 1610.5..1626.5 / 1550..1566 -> 1.30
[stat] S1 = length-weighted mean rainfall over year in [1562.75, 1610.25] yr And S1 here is 187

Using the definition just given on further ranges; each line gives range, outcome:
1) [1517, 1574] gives 156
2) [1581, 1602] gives 193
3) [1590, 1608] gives 195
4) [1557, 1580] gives 168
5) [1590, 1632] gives 190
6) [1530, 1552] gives 154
